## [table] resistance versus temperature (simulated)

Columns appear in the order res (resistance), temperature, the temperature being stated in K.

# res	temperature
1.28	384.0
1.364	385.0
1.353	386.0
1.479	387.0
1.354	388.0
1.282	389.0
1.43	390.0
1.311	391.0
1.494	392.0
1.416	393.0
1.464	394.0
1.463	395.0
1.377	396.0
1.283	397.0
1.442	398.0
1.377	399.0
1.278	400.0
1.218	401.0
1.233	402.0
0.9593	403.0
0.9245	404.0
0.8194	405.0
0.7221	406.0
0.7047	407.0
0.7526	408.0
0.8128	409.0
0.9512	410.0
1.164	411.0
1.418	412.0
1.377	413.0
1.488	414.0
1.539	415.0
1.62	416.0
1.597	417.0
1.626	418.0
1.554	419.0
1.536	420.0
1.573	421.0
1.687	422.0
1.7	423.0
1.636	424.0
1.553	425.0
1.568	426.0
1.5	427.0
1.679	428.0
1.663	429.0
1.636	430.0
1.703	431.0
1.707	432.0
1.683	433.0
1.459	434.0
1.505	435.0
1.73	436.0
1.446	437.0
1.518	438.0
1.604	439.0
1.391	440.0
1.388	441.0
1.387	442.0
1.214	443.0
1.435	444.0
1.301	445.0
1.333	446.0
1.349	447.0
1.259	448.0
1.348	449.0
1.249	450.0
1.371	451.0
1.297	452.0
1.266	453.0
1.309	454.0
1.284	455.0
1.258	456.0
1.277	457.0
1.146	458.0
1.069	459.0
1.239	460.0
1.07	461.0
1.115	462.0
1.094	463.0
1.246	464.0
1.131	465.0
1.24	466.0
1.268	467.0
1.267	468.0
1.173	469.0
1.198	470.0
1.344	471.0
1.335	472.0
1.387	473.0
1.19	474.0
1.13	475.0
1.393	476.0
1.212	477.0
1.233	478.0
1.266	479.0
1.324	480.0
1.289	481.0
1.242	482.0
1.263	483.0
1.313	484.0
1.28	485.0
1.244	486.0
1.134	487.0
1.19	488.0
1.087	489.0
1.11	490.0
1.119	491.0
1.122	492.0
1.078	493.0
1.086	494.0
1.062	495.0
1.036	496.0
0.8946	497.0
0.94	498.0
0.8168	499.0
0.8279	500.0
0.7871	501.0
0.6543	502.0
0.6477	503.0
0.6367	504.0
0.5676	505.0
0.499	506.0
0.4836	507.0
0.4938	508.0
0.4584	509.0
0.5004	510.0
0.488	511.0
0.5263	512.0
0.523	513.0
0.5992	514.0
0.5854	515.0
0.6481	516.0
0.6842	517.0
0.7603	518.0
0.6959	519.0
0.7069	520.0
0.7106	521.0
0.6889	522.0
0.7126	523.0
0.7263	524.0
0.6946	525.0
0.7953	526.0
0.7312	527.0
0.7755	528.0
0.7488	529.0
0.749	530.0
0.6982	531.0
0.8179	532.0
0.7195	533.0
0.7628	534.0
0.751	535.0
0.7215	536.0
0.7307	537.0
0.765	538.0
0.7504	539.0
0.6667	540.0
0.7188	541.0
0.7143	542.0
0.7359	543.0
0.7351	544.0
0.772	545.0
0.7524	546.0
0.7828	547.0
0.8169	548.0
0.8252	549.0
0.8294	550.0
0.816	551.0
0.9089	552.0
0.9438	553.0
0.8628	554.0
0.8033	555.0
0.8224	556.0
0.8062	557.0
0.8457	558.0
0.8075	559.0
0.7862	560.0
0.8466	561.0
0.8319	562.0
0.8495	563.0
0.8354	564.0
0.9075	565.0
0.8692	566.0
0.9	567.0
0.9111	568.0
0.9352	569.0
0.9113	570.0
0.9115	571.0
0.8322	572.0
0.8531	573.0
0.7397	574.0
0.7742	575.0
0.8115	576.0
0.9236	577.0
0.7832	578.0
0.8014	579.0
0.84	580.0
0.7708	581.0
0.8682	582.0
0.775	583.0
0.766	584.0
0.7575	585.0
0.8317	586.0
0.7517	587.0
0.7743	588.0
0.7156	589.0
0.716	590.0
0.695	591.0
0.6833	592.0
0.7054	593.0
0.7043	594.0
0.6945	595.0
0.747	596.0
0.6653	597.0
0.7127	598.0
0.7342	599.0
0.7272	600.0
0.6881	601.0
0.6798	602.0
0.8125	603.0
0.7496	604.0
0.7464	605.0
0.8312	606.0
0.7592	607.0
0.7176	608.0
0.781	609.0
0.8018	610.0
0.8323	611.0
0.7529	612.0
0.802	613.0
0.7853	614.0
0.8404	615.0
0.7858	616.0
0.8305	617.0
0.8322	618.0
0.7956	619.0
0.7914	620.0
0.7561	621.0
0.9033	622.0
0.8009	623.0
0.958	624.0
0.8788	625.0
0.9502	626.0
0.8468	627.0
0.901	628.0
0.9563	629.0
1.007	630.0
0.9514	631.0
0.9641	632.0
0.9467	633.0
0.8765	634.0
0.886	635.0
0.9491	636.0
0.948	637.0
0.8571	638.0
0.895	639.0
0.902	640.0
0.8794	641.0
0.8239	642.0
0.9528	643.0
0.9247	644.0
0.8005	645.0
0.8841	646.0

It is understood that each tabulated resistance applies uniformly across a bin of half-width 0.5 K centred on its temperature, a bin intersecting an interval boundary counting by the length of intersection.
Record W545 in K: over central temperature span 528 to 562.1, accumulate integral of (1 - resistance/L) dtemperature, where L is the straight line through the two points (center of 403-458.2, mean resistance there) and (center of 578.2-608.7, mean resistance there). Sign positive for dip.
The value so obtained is 5.46 K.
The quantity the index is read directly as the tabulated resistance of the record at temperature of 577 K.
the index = 0.9236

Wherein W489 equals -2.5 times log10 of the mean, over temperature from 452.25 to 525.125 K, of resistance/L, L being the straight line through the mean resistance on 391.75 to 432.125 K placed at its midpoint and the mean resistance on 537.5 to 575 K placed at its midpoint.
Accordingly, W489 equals 0.11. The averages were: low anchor 1.37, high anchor 0.821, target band 0.99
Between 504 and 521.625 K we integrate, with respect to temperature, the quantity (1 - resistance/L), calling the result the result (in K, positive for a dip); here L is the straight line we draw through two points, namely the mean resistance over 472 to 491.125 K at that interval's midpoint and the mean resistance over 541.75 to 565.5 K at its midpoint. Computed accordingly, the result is 7.8 K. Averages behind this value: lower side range 1.24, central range 0.586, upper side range 0.819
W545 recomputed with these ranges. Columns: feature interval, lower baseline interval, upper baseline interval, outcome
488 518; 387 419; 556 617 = 7.3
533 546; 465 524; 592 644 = 2.4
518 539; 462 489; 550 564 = 5.2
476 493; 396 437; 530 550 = -2.9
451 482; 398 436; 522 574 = -2.1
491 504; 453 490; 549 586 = 2.5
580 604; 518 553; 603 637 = 2.2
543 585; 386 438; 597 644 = 6.6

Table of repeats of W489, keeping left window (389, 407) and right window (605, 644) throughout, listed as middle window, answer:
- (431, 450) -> -0.238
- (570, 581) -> 0.139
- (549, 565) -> 0.156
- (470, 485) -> -0.160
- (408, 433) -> -0.247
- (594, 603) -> 0.259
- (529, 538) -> 0.331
